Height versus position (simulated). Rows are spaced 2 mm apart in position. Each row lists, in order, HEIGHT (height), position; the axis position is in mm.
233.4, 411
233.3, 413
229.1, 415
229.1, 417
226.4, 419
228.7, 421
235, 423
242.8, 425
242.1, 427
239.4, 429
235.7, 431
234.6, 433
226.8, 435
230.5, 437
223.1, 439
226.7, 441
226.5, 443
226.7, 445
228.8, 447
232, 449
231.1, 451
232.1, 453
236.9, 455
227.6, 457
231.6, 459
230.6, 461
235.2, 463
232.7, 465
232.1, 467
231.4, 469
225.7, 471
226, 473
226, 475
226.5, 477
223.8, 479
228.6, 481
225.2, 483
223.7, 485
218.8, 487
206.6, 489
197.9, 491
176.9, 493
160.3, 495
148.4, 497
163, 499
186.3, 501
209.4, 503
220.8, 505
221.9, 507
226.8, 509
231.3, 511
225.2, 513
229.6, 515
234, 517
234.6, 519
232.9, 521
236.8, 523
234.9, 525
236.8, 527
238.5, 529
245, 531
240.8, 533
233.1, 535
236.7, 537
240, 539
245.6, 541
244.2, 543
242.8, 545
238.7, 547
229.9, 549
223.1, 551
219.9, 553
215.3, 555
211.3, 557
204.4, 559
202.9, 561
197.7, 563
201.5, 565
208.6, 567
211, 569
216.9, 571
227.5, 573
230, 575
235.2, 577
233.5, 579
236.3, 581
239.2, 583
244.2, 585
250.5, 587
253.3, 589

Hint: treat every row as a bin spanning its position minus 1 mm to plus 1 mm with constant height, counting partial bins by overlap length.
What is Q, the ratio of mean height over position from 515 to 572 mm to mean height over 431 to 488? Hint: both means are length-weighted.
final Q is 1.0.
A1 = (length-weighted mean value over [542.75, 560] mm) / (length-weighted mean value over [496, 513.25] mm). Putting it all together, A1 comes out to 1.1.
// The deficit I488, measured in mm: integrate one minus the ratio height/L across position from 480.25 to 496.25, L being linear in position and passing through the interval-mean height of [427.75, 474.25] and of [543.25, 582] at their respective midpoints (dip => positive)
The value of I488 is 1.7 mm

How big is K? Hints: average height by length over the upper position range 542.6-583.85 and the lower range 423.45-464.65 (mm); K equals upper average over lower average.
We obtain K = 0.96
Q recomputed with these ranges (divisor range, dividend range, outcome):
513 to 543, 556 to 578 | 0.90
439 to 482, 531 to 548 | 1.05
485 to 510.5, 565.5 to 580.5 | 1.13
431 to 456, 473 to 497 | 0.91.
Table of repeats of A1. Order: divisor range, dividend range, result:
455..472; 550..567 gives 0.91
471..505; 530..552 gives 1.17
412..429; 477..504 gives 0.85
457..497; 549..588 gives 1.02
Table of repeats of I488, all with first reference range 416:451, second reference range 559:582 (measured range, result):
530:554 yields -1.8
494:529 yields 1.4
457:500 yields 2.6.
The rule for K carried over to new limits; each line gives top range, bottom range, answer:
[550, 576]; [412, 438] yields 0.91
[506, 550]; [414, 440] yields 1.01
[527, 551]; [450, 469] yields 1.03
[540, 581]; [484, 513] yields 1.11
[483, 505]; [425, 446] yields 0.83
